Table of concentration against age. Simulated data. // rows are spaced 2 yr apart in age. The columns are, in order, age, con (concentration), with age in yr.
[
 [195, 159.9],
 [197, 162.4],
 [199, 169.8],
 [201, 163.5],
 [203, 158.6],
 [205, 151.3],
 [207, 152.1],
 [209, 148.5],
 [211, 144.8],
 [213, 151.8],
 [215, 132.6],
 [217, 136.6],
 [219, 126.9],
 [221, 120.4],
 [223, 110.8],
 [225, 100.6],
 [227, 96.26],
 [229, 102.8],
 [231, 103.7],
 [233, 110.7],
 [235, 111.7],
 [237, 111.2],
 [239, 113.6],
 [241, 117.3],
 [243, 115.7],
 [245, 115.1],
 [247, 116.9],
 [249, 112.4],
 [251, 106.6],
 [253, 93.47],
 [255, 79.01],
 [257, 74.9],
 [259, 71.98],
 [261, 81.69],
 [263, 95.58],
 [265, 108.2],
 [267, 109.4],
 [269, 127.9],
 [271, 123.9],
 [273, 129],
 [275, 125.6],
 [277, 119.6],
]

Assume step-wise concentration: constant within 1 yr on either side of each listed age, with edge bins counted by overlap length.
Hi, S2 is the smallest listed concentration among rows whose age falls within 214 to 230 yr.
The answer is 96.26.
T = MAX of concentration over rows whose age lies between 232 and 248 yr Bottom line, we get 117.3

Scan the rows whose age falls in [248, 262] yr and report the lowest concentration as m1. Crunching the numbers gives 71.98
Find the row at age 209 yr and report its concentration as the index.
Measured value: 148.5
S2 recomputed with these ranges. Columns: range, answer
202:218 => 132.6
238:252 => 106.6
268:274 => 123.9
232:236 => 110.7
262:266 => 95.58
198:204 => 158.6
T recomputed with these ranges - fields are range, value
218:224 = 126.9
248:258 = 112.4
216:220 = 136.6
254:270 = 127.9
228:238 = 111.7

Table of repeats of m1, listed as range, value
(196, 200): 162.4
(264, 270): 108.2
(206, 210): 148.5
